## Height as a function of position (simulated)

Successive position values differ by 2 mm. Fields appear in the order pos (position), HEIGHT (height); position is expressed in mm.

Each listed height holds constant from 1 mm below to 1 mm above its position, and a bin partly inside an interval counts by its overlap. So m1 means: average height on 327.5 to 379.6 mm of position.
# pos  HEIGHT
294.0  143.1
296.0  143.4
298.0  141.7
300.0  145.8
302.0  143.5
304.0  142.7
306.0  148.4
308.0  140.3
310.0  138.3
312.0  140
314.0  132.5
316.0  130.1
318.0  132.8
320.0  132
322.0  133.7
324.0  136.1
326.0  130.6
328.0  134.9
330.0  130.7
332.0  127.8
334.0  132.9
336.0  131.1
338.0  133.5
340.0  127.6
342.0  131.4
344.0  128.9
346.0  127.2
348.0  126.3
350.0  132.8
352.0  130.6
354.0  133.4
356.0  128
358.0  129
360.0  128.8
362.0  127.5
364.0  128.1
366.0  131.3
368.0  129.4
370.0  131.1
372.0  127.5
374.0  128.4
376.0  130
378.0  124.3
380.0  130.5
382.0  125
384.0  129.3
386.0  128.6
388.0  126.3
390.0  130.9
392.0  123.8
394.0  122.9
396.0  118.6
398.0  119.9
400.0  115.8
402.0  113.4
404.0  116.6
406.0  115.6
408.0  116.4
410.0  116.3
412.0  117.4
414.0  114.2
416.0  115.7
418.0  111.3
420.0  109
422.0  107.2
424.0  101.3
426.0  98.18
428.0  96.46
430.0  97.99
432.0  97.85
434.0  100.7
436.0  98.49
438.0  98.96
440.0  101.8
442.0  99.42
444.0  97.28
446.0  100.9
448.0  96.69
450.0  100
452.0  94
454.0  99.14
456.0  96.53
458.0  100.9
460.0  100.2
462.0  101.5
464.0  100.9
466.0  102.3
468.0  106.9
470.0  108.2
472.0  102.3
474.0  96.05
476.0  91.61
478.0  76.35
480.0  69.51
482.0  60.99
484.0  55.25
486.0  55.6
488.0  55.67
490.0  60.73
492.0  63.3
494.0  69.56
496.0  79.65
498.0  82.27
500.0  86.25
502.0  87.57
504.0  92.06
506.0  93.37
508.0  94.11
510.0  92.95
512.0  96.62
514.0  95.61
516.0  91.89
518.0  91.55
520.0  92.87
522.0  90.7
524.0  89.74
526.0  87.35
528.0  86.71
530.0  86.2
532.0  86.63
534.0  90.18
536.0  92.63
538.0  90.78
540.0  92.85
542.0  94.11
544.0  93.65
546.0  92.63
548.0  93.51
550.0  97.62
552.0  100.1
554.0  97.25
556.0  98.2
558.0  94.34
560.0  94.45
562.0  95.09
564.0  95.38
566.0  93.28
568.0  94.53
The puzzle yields 130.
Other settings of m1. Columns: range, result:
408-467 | 103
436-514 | 88.8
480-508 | 73.1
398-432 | 110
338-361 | 130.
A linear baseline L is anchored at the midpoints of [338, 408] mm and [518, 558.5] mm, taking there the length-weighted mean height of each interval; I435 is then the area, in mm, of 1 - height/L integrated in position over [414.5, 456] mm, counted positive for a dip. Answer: 4.55 mm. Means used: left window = 126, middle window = 101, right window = 92.4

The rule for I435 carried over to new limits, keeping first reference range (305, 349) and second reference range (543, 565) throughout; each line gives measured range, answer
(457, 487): 5.7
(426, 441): 2.2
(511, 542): 2.9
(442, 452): 1.3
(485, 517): 7.1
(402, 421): 0.7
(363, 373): -0.3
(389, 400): -0.1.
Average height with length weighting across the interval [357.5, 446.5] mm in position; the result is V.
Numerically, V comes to 116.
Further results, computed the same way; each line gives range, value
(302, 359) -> 133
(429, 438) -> 98.8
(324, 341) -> 131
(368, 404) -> 125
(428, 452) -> 98.8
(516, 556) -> 92.1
